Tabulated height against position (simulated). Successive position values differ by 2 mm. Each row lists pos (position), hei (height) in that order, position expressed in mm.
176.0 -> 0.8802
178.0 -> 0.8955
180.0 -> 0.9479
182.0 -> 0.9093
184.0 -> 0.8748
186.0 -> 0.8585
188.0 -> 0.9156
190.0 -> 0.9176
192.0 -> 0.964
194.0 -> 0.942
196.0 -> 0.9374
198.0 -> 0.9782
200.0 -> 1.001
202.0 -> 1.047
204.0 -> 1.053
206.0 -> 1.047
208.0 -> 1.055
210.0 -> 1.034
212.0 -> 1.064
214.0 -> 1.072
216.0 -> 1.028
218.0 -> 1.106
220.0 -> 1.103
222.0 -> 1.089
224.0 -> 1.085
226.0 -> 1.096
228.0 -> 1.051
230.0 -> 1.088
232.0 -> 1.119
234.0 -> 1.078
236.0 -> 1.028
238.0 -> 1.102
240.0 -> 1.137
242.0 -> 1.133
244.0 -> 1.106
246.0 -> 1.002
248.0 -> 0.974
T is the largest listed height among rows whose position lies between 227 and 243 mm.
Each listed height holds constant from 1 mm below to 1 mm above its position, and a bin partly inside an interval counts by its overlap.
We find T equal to 1.137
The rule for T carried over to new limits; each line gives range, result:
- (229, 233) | 1.119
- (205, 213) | 1.064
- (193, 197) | 0.942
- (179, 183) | 0.9479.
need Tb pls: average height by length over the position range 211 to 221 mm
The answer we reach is 1.07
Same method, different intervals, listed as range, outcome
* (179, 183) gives 0.929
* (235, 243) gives 1.1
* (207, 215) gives 1.06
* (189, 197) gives 0.94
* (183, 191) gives 0.892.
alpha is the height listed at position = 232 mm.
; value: 1.119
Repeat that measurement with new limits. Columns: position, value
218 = 1.106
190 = 0.9176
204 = 1.053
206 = 1.047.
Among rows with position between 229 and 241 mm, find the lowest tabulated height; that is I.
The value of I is 1.028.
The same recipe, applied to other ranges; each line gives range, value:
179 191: 0.8585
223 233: 1.051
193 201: 0.9374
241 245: 1.106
